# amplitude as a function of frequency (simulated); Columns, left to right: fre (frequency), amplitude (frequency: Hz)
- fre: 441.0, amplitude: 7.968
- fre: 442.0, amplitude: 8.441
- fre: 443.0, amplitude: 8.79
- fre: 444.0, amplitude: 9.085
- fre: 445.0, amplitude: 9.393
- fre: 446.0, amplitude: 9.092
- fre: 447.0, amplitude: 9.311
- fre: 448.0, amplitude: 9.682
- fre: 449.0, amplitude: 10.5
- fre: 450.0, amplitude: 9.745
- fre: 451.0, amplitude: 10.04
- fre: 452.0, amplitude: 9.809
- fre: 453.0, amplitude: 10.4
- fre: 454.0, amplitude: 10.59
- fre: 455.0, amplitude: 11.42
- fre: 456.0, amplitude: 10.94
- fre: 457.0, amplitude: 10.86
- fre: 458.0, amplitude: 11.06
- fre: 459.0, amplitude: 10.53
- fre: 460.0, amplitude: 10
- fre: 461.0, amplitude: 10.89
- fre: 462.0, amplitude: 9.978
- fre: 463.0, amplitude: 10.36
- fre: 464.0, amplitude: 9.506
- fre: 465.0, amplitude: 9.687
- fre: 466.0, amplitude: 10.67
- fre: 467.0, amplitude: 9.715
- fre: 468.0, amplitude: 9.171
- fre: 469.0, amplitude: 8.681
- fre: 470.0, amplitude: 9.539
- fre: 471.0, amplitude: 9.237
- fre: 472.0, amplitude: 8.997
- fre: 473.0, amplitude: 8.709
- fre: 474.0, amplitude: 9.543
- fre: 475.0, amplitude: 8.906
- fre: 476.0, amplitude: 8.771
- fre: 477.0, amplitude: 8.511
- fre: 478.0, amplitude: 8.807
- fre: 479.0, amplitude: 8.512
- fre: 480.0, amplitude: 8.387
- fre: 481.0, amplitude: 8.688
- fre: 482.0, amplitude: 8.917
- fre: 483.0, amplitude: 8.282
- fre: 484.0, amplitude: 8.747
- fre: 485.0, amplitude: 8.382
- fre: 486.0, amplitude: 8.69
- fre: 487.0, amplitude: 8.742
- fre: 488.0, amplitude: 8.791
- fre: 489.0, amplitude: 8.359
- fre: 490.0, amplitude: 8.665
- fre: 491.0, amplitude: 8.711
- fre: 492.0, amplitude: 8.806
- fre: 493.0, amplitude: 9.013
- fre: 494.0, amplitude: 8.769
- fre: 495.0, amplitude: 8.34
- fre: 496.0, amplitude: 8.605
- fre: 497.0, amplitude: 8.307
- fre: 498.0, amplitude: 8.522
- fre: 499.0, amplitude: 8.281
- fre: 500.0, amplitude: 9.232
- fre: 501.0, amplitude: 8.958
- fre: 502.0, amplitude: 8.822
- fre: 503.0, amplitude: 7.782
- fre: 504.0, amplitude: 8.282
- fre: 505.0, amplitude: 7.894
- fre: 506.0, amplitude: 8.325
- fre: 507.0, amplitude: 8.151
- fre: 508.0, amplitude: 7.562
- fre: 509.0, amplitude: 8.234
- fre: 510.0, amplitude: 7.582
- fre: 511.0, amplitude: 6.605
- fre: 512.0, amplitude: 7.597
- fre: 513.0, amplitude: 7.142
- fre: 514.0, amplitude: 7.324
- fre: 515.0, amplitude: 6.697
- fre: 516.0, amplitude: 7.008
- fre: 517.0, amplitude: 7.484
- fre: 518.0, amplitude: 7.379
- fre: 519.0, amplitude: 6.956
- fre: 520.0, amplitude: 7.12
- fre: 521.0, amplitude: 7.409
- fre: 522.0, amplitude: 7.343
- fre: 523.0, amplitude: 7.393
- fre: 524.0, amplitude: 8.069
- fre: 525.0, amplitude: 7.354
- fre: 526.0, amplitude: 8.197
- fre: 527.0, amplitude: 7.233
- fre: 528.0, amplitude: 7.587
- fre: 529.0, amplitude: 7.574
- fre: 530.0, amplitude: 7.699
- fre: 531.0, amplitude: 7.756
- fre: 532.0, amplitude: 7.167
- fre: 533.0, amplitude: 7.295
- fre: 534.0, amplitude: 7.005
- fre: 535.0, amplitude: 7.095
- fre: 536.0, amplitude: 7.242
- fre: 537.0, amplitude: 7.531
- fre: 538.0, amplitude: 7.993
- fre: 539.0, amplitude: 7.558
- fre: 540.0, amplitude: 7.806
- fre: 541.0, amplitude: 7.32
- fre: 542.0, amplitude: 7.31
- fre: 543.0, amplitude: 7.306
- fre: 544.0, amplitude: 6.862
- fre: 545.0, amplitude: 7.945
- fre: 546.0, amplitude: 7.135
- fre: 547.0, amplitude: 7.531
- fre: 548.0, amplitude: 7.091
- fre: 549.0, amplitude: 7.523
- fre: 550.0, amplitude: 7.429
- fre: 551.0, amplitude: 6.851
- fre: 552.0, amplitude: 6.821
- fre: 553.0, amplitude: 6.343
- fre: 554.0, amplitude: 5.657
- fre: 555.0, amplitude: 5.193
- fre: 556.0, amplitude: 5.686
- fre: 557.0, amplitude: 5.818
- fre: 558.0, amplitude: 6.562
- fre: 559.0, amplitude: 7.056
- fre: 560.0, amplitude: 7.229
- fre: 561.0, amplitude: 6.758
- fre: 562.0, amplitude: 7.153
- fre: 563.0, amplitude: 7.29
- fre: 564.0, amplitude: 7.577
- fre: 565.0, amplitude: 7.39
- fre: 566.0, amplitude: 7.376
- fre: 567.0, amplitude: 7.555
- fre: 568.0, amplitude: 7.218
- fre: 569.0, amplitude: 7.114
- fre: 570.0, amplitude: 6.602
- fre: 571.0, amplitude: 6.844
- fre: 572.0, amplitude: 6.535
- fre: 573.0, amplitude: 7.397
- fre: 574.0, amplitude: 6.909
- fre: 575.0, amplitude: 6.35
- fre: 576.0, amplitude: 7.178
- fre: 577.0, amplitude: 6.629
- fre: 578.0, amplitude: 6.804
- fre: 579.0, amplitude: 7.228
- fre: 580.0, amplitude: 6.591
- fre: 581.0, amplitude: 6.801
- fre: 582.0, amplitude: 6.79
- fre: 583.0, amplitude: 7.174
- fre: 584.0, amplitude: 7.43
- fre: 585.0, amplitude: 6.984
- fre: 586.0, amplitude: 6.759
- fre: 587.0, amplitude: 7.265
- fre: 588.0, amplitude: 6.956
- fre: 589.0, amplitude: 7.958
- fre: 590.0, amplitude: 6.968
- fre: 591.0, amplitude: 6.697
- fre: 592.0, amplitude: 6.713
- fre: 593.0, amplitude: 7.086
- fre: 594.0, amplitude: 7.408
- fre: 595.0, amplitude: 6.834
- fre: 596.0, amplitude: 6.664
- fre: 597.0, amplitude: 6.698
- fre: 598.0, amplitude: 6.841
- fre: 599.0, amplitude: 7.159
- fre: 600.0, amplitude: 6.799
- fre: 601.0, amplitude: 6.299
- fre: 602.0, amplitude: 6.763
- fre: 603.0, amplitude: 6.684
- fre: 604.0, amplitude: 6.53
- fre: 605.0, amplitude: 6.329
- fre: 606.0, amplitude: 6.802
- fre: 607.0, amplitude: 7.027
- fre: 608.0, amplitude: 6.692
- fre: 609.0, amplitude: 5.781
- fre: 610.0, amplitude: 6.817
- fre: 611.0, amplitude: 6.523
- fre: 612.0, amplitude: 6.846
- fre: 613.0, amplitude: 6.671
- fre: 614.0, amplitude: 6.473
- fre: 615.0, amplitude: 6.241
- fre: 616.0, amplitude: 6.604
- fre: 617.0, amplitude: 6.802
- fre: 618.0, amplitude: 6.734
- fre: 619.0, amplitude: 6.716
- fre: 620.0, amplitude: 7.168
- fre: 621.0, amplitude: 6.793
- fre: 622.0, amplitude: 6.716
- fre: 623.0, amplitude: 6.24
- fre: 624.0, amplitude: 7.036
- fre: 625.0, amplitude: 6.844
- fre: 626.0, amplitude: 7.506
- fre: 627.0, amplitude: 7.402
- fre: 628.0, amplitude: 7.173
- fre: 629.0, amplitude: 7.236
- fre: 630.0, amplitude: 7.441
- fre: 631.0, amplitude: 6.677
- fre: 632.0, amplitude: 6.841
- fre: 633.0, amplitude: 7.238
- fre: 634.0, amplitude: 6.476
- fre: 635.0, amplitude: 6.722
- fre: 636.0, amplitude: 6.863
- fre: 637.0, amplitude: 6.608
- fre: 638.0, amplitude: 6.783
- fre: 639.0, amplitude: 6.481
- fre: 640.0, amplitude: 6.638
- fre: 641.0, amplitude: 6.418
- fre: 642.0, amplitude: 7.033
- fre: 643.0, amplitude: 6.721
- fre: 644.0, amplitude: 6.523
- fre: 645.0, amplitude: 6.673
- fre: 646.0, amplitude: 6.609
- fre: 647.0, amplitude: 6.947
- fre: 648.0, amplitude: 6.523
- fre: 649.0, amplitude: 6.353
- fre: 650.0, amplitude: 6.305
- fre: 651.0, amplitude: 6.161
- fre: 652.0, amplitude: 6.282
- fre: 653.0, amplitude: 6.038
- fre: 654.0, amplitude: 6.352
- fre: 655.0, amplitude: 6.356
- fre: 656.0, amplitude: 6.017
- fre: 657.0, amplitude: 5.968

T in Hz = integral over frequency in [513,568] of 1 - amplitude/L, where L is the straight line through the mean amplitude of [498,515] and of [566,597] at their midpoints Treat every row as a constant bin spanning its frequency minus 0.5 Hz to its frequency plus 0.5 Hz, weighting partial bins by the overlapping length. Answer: 2.4 Hz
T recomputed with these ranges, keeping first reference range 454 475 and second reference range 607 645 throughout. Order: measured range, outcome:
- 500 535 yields 5.2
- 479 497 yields 1.6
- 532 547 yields 1.9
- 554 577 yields 3.3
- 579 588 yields 0.7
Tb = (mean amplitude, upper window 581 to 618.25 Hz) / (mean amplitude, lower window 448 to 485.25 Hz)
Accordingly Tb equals 0.71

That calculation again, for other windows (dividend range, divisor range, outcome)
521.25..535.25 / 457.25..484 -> 0.80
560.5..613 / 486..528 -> 0.87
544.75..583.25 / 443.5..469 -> 0.68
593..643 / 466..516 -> 0.80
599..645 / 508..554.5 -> 0.92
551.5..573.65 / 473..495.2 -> 0.78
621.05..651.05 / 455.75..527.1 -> 0.79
